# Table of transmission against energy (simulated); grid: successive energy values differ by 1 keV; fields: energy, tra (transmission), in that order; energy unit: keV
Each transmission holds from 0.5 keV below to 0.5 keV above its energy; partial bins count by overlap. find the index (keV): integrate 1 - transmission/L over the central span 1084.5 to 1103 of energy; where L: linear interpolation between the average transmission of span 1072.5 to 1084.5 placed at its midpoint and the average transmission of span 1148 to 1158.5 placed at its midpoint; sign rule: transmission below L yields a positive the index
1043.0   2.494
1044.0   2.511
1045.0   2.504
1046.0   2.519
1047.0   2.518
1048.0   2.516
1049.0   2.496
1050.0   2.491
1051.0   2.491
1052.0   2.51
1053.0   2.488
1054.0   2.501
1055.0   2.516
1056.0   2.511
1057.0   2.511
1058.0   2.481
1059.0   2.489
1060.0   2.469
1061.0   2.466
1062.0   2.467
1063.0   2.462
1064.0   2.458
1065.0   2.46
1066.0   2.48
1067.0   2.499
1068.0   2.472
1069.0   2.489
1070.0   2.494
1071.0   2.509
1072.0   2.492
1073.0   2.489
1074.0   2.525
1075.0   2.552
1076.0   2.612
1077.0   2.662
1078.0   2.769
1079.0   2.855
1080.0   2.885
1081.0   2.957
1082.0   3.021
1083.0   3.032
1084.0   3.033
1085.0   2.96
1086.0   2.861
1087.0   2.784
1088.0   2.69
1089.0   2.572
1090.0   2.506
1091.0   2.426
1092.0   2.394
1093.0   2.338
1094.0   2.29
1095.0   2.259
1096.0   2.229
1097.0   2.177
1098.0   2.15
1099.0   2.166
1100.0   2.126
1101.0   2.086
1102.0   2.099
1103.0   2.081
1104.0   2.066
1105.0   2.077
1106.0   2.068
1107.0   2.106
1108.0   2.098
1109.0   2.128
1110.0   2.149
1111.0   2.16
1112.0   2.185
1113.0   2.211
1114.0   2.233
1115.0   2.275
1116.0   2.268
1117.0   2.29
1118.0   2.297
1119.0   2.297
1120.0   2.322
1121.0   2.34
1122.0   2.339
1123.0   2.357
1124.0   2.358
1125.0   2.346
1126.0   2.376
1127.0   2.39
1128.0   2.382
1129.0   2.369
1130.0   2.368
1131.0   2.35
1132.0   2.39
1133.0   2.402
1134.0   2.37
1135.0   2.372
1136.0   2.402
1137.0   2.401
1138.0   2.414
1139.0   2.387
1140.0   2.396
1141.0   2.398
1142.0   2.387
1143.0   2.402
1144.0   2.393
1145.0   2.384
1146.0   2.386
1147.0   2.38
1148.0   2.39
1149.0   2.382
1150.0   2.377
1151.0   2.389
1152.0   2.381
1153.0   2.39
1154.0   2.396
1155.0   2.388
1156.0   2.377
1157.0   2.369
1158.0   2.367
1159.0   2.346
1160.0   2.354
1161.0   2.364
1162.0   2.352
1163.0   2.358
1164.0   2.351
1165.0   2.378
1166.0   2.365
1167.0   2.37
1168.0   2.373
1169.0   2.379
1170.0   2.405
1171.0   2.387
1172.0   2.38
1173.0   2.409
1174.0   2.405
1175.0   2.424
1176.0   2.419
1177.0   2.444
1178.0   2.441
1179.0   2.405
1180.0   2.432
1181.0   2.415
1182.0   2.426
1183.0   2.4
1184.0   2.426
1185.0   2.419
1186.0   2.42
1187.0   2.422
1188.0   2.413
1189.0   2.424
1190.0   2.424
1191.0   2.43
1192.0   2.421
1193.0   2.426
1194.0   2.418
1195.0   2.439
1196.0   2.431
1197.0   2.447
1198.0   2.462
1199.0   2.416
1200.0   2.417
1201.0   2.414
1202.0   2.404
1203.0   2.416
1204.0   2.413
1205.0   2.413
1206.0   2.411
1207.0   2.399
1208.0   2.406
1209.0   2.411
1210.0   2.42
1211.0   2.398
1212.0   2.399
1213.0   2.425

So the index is 2.2 keV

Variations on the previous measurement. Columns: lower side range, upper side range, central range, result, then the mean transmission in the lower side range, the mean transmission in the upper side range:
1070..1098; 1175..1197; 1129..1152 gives 1.12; 2.61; 2.42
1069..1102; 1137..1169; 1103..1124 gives 2.25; 2.55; 2.38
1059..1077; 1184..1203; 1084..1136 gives 3.23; 2.5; 2.42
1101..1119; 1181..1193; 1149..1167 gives -0.36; 2.17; 2.42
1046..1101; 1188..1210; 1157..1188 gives 0.64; 2.53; 2.42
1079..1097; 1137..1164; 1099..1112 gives 2.36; 2.65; 2.38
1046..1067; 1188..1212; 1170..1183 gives 0.09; 2.49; 2.42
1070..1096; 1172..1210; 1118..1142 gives 1.68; 2.65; 2.42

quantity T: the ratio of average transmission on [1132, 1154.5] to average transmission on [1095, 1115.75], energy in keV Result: 1.11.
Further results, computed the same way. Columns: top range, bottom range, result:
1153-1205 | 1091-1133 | 1.07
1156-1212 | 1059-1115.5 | 0.99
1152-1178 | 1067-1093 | 0.89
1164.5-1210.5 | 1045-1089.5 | 0.93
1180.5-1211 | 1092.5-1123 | 1.10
